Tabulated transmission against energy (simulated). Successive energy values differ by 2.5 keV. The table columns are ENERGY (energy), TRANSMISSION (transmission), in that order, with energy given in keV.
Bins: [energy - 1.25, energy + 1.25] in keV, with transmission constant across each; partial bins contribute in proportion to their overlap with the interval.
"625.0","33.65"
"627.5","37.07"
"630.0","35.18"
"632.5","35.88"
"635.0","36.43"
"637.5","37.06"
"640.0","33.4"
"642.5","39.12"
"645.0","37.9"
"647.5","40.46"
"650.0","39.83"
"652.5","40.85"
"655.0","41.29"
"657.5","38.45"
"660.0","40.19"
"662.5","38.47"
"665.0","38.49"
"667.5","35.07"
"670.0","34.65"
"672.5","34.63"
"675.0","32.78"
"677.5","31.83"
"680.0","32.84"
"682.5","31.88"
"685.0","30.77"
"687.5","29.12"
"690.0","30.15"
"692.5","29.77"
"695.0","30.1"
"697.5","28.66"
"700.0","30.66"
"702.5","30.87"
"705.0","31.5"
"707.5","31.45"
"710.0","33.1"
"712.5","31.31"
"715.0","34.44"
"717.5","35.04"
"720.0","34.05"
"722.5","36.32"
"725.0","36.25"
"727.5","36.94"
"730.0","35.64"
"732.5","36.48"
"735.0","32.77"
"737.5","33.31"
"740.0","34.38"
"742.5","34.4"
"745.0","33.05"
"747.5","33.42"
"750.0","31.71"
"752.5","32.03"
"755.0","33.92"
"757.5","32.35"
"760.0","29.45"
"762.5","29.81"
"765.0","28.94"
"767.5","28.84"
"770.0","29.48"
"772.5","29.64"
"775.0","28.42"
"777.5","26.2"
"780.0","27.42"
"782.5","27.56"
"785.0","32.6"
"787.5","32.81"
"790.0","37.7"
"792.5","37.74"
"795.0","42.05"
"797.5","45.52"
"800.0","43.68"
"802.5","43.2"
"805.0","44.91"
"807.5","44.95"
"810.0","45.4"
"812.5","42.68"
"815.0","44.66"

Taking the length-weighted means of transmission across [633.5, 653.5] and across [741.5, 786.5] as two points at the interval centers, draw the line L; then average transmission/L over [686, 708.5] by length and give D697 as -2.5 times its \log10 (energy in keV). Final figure 0.15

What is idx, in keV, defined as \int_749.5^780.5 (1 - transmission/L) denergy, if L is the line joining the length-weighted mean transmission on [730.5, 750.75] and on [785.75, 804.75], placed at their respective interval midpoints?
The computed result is 5.7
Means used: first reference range 33.8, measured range 29.9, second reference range 40.4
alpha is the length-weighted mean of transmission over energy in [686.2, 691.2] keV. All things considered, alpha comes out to 29.6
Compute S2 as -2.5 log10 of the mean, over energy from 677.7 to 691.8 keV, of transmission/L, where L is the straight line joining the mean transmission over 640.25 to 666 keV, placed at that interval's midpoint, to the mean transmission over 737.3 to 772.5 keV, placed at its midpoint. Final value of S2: 0.19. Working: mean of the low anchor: 39.3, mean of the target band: 31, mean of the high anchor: 31.7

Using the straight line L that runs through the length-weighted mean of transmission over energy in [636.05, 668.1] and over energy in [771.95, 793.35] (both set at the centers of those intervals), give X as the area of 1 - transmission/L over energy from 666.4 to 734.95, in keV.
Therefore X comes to 5.5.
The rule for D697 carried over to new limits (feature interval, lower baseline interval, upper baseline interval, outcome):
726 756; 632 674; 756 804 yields 0.02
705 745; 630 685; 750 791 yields -0.04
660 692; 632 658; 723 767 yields 0.10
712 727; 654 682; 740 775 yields -0.05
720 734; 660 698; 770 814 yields -0.04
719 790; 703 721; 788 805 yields 0.15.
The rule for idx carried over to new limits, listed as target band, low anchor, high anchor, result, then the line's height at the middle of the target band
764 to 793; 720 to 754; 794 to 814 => 7.17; 40.4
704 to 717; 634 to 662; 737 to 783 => 0.65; 34.2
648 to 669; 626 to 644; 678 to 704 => -3.22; 33.9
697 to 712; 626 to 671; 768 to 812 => 2.44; 37.2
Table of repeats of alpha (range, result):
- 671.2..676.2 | 33.7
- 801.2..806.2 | 44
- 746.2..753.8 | 32.4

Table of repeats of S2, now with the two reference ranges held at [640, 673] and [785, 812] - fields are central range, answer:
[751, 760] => 0.25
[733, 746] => 0.19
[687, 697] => 0.30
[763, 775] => 0.36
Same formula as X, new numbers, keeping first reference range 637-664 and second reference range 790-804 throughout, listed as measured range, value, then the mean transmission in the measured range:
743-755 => 2.4 keV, 32.8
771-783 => 4.0 keV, 27.9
